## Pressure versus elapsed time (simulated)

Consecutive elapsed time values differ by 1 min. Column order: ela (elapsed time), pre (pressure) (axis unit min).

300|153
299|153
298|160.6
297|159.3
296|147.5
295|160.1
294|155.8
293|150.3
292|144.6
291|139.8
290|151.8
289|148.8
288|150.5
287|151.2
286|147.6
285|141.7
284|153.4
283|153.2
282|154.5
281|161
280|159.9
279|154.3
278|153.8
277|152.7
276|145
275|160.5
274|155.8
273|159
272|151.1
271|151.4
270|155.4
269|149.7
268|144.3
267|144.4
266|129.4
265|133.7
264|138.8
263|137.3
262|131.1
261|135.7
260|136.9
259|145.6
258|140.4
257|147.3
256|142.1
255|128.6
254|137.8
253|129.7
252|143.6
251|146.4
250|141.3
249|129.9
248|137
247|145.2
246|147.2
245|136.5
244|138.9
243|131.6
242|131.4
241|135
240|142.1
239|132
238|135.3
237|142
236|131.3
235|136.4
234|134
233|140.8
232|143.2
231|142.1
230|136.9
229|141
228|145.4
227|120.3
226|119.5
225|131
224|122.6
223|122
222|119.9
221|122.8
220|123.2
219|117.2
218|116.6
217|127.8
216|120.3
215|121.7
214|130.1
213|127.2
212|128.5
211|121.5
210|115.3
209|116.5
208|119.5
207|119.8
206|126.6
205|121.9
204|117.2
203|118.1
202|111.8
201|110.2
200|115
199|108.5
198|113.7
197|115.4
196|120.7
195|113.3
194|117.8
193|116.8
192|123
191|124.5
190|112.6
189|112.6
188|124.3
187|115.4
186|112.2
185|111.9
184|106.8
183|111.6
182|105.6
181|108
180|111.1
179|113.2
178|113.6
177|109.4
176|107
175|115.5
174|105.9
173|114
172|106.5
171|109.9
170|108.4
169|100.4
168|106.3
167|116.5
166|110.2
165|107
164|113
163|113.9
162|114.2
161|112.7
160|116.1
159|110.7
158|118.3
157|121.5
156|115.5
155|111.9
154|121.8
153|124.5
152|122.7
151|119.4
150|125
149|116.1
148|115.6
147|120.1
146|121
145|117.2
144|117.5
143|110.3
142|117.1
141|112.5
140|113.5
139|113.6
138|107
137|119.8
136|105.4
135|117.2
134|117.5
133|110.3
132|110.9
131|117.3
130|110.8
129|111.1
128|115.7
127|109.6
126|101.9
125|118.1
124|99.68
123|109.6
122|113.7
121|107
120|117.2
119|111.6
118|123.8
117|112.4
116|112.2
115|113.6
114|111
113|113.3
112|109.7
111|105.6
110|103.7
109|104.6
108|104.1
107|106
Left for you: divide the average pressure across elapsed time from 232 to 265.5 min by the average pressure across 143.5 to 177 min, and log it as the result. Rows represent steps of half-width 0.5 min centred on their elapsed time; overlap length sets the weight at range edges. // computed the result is 1.2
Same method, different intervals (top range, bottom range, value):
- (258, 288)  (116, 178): 1.30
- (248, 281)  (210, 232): 1.14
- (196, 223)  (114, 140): 1.06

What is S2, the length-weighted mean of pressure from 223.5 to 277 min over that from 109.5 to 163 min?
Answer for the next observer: 1.22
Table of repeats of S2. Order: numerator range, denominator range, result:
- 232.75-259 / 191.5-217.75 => 1.16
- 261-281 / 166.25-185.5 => 1.35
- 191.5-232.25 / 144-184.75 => 1.08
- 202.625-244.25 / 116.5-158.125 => 1.12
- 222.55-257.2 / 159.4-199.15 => 1.21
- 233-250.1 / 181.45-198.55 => 1.19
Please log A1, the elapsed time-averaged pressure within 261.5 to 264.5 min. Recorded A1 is 136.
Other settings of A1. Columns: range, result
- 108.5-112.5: 106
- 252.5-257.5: 137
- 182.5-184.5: 109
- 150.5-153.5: 122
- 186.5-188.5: 120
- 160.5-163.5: 114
